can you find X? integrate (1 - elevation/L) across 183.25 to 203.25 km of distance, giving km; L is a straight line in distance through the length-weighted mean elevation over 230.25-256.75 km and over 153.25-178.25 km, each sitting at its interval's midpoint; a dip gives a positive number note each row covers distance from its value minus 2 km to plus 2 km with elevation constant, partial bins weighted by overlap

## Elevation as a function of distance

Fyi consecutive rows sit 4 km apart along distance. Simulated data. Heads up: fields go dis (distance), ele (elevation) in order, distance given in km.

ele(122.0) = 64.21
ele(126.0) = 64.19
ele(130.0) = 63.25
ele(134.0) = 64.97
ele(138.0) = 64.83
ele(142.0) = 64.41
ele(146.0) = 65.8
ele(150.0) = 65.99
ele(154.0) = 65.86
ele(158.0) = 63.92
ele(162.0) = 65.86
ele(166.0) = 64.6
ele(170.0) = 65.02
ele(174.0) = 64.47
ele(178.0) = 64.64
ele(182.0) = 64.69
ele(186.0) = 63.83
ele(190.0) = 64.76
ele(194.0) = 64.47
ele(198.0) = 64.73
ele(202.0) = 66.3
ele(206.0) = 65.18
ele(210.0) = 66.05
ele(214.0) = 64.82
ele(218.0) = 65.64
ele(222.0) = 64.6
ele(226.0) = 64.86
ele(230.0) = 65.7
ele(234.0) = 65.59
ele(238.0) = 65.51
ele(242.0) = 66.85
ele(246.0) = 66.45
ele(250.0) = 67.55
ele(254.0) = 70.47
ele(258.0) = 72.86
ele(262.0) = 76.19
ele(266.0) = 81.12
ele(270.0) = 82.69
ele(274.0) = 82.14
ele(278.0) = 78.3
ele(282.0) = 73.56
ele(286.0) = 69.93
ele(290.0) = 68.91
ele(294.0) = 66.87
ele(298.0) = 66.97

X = 0.3 km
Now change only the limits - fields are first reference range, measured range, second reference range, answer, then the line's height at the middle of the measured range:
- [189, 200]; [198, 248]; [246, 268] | 2.0 km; 68.4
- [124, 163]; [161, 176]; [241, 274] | 0.4 km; 66.8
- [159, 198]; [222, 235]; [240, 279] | 1.0 km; 70.7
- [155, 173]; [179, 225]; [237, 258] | 0.9 km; 66.3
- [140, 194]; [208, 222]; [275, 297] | 0.5 km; 67.7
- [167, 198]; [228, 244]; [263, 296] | 1.1 km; 70.6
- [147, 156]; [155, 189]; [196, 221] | 0.6 km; 65.7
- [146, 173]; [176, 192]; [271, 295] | 0.6 km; 67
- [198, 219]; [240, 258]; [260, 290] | 1.0 km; 72.6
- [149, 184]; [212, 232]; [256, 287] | 1.8 km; 71.5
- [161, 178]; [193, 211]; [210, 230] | -0.1 km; 65.1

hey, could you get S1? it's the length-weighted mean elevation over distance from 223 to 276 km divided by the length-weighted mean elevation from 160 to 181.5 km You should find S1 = 1.10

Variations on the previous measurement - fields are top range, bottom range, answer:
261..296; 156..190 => 1.17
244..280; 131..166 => 1.16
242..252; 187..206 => 1.03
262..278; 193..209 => 1.24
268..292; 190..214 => 1.16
